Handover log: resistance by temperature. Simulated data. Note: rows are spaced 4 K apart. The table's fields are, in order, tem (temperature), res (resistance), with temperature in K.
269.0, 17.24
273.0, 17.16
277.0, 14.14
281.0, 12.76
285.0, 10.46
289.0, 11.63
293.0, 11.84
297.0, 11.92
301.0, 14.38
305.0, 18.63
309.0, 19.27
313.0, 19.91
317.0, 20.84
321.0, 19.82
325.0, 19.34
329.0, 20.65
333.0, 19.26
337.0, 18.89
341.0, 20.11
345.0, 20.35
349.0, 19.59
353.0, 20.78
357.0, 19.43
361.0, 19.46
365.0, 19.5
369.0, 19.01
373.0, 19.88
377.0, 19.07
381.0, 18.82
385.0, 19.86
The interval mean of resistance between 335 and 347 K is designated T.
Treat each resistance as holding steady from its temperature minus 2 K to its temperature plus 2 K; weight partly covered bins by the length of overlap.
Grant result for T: 19.8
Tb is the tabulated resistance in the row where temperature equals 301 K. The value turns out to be 14.38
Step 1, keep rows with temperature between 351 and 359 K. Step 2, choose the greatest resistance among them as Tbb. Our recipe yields 20.78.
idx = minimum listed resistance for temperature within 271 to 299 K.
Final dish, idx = 10.46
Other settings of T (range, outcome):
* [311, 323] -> 20.2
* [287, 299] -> 11.8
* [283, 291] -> 11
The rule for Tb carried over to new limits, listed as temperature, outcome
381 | 18.82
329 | 20.65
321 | 19.82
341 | 20.11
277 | 14.14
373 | 19.88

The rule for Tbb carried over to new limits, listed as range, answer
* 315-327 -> 20.84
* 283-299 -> 11.92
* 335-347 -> 20.35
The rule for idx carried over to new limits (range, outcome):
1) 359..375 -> 19.01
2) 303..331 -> 18.63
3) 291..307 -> 11.84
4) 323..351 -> 18.89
